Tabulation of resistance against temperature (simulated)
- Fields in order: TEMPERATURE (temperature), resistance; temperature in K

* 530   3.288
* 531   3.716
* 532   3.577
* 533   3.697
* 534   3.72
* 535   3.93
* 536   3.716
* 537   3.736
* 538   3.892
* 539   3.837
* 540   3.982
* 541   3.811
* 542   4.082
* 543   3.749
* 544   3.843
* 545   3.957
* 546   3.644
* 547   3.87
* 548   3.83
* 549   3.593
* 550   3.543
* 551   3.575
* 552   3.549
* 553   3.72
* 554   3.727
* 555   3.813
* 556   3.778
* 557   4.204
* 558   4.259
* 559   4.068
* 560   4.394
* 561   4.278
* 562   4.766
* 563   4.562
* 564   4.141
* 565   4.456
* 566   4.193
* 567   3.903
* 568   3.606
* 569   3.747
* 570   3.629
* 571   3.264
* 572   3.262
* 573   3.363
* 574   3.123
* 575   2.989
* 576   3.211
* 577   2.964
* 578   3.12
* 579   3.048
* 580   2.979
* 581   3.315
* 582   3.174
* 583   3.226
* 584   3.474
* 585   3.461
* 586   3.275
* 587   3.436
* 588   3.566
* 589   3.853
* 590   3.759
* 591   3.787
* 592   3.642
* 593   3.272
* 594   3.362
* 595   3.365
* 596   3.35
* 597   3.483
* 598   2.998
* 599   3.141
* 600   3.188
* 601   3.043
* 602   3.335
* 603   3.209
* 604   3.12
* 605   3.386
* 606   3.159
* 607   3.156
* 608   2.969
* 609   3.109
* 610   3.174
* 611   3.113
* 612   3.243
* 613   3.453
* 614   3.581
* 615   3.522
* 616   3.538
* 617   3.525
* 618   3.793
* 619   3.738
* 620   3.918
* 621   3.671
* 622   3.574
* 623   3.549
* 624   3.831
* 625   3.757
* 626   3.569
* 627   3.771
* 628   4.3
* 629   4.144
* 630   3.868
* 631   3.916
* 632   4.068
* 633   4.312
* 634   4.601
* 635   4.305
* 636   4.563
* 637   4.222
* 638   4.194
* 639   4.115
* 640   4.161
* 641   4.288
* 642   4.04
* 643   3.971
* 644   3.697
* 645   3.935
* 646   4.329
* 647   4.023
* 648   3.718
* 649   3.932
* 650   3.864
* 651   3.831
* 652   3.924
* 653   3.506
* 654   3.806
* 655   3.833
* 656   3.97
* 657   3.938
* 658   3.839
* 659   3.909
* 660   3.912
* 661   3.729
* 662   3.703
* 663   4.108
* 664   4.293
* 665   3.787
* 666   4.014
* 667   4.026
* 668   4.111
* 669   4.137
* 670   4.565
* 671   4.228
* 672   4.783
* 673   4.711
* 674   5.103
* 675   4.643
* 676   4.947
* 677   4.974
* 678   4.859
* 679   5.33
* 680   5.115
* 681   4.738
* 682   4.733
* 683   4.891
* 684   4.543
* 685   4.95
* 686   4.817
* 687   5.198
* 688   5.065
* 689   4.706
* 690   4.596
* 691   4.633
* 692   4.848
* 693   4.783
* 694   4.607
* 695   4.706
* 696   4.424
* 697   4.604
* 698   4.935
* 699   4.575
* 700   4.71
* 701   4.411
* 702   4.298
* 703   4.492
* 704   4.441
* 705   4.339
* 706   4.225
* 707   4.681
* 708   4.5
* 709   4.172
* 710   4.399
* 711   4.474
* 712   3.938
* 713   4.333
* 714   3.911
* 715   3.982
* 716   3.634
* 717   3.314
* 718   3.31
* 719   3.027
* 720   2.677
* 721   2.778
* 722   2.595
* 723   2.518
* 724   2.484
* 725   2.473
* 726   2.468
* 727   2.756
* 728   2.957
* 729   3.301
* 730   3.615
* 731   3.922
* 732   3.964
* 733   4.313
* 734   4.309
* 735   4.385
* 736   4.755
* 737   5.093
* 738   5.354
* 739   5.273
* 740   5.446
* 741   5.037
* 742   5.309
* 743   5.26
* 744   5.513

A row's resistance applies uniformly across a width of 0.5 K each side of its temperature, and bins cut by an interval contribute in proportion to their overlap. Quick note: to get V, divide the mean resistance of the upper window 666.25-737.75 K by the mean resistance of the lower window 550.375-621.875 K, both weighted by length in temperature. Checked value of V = 1.2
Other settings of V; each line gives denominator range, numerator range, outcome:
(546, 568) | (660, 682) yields 1.12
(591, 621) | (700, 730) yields 1.08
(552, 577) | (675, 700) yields 1.26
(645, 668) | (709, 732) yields 0.85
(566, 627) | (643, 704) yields 1.29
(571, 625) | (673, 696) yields 1.44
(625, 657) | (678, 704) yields 1.18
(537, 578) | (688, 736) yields 1.05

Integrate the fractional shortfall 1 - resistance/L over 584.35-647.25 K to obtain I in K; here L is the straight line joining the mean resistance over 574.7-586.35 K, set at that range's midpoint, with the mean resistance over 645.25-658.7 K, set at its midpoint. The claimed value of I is -2.2 K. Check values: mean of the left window 3.19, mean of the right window 3.89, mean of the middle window 3.66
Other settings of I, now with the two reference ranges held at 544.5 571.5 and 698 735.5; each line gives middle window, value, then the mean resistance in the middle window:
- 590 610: 3.13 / 3.28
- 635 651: -0.96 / 4.07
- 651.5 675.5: -1.82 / 4.11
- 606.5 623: 1.81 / 3.45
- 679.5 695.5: -4.27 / 4.81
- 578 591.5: 1.73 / 3.4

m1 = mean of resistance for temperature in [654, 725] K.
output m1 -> 4.25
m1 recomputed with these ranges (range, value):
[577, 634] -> 3.48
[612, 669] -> 3.92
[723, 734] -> 3.24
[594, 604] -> 3.24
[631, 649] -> 4.14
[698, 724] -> 3.9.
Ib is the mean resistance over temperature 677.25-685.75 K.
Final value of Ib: 4.89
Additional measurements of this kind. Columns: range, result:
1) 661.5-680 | 4.48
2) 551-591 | 3.66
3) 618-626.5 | 3.71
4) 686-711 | 4.6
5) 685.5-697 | 4.76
